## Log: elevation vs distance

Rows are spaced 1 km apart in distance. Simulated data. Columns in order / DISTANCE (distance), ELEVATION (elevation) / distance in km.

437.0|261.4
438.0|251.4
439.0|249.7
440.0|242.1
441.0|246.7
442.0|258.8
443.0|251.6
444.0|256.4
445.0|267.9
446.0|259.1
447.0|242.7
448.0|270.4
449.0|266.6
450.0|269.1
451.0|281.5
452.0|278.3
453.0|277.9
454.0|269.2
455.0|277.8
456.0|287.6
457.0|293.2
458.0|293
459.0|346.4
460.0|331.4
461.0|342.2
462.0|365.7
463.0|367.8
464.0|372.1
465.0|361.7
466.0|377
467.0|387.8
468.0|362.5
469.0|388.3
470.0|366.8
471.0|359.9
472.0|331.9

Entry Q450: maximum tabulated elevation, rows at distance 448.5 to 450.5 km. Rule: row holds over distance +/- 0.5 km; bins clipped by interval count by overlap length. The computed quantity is 269.1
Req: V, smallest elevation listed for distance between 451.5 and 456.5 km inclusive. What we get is 269.2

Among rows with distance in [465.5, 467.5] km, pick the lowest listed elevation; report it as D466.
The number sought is 377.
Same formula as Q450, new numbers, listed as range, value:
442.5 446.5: 267.9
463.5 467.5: 387.8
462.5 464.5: 372.1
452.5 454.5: 277.9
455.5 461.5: 346.4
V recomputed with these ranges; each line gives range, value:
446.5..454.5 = 242.7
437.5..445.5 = 242.1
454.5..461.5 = 277.8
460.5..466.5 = 342.2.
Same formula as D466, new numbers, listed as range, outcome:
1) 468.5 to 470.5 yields 366.8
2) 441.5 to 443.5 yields 251.6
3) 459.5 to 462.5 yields 331.4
